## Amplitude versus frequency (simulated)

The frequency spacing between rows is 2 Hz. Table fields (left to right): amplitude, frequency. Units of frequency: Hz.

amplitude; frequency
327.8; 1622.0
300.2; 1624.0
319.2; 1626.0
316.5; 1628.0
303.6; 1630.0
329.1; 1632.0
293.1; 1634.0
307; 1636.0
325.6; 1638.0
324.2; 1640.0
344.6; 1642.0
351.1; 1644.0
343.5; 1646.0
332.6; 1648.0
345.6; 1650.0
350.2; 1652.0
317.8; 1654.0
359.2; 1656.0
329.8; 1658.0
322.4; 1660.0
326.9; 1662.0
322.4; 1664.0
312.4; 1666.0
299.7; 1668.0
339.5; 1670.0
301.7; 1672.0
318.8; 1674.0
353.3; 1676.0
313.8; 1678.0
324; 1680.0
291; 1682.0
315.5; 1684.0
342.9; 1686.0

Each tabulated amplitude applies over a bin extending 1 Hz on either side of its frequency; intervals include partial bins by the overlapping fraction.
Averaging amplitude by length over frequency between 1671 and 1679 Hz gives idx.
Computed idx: 322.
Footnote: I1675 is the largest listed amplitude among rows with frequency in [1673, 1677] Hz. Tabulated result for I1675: 353.3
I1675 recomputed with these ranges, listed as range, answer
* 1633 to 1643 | 344.6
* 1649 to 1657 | 359.2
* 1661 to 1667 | 326.9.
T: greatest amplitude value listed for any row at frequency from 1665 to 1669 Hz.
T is 312.4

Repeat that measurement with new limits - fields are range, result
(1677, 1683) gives 324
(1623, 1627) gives 319.2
